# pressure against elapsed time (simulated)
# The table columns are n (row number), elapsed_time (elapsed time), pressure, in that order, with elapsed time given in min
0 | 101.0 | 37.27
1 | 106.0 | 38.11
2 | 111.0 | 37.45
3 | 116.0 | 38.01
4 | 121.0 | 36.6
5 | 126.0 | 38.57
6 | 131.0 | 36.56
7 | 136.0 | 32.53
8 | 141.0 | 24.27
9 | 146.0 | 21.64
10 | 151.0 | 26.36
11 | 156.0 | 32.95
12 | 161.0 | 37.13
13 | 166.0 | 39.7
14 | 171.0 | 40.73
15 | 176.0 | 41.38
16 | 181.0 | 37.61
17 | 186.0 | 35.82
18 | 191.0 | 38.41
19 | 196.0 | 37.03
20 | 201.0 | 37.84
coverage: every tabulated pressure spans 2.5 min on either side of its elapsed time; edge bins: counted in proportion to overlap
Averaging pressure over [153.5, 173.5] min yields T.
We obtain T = 37.6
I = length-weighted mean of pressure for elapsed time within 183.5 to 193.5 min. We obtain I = 37.1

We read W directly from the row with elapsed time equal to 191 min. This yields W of 38.41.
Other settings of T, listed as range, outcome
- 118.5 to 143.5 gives 33.7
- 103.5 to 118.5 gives 37.9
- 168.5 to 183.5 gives 39.9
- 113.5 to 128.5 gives 37.7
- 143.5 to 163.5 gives 29.5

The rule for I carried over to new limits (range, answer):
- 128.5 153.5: 28.3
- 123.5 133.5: 37.6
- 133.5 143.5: 28.4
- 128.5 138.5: 34.5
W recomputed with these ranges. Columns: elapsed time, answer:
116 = 38.01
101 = 37.27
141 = 24.27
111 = 37.45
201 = 37.84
